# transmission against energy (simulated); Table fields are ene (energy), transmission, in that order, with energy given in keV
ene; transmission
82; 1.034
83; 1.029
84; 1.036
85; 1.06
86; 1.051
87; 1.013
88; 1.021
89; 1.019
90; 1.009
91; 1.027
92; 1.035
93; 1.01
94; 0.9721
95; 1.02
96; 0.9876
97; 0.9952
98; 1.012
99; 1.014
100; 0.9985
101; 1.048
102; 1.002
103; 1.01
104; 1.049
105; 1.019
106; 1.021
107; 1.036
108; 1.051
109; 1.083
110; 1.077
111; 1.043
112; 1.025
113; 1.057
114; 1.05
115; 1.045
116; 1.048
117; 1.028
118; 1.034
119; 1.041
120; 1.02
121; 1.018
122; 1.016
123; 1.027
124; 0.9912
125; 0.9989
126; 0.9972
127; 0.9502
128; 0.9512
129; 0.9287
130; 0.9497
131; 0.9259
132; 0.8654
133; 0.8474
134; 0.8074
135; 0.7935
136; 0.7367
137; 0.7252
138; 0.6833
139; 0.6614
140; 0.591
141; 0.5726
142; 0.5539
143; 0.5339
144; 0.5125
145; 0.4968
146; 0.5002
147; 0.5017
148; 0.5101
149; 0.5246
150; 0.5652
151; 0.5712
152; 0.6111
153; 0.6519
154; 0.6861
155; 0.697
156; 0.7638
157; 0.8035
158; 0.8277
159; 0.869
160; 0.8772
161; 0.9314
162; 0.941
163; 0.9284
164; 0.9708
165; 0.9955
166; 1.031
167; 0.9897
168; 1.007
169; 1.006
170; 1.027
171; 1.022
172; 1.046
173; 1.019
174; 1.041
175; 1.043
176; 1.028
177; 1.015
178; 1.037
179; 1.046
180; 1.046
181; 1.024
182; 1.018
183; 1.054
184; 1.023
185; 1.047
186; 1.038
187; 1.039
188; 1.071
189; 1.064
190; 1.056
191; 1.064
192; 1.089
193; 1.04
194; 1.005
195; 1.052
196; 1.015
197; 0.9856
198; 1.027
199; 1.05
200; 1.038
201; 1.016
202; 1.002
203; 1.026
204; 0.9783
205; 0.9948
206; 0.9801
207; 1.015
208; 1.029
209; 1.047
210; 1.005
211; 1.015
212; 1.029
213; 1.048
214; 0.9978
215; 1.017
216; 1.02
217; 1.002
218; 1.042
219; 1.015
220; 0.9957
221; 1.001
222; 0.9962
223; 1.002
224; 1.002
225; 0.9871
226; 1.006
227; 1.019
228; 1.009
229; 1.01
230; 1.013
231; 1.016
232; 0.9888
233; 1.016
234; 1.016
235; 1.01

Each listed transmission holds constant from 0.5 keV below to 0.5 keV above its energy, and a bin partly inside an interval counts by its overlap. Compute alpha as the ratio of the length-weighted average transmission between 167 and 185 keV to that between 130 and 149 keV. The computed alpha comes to 1.6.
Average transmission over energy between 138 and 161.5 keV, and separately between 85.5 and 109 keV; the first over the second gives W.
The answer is 0.6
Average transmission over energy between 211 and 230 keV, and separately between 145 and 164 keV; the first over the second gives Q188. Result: 1.42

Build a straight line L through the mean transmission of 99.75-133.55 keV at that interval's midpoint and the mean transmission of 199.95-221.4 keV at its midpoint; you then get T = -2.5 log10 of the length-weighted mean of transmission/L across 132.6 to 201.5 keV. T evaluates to 0.155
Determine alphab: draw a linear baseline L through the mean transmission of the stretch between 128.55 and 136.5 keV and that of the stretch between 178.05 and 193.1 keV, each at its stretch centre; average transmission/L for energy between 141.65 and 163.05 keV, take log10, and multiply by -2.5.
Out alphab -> 0.357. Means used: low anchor 0.856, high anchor 1.05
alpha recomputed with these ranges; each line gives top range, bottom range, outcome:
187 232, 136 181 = 1.26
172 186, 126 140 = 1.25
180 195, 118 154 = 1.37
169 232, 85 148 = 1.11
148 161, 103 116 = 0.67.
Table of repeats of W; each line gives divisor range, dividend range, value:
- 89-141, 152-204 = 1.02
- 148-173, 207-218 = 1.21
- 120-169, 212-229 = 1.27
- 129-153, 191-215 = 1.55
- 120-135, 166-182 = 1.09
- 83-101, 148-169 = 0.80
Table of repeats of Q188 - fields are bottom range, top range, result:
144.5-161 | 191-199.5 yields 1.56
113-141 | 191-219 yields 1.12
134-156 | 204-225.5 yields 1.65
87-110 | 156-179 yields 0.95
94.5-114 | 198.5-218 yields 0.99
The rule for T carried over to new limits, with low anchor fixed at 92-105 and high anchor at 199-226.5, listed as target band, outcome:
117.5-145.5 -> 0.22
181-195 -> -0.04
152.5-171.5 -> 0.13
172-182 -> -0.02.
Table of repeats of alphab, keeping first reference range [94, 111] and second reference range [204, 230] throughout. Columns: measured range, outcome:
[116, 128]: 0.01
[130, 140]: 0.29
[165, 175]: 0.00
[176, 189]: -0.02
